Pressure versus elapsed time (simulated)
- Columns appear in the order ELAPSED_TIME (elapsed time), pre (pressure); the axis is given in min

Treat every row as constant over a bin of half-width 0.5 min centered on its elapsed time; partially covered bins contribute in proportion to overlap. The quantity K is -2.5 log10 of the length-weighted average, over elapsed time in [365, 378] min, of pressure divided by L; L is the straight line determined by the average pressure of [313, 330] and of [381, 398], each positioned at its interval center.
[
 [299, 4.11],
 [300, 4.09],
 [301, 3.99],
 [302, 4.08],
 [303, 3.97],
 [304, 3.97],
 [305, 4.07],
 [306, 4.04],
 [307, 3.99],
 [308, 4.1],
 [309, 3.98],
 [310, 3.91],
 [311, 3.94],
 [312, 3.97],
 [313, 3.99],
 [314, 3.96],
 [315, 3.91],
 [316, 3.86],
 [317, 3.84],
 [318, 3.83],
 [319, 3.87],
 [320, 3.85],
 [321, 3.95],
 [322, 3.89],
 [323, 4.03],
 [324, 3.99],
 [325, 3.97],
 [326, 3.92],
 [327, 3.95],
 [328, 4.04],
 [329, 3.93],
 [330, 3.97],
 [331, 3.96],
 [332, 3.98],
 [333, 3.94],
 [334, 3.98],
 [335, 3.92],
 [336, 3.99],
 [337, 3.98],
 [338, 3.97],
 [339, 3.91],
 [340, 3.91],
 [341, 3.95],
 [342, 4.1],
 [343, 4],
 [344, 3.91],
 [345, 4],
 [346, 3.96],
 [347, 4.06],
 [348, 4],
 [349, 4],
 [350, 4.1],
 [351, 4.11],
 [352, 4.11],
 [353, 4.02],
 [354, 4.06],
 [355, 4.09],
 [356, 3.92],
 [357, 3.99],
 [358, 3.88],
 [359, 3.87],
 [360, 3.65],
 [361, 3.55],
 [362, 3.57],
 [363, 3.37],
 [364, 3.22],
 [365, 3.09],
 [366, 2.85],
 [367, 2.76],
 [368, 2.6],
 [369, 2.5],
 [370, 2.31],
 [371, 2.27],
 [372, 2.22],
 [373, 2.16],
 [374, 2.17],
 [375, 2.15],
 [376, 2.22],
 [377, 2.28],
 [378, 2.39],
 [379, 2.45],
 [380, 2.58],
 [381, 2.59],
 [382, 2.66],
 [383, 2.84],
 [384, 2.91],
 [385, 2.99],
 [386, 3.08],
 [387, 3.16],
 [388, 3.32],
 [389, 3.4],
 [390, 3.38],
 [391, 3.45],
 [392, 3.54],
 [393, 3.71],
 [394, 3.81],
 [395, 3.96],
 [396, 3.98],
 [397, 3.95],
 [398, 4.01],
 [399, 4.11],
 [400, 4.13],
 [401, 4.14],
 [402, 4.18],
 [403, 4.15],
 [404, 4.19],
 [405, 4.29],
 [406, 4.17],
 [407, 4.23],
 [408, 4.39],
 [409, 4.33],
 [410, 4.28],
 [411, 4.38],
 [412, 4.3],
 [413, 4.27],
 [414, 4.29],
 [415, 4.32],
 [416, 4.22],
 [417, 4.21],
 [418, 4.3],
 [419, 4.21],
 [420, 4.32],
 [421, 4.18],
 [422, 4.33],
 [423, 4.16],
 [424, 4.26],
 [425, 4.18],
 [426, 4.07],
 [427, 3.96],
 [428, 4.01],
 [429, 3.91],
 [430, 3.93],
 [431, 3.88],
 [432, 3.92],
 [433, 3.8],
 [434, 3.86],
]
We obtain 0.42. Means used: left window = 3.93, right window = 3.38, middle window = 2.4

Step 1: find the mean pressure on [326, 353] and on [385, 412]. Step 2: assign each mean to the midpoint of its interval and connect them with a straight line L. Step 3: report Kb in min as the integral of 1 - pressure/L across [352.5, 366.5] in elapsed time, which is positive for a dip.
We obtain 1.1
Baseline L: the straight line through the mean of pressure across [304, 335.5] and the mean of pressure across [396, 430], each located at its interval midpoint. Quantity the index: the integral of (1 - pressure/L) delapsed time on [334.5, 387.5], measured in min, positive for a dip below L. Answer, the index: 9.4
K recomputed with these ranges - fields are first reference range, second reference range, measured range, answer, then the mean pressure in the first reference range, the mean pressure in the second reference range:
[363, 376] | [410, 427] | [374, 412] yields -0.03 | 2.55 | 4.24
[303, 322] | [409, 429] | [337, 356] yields 0.01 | 3.95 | 4.22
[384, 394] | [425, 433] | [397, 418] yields -0.17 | 3.34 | 3.96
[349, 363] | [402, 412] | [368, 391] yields 0.47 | 3.9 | 4.27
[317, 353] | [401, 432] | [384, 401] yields 0.14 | 3.97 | 4.19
